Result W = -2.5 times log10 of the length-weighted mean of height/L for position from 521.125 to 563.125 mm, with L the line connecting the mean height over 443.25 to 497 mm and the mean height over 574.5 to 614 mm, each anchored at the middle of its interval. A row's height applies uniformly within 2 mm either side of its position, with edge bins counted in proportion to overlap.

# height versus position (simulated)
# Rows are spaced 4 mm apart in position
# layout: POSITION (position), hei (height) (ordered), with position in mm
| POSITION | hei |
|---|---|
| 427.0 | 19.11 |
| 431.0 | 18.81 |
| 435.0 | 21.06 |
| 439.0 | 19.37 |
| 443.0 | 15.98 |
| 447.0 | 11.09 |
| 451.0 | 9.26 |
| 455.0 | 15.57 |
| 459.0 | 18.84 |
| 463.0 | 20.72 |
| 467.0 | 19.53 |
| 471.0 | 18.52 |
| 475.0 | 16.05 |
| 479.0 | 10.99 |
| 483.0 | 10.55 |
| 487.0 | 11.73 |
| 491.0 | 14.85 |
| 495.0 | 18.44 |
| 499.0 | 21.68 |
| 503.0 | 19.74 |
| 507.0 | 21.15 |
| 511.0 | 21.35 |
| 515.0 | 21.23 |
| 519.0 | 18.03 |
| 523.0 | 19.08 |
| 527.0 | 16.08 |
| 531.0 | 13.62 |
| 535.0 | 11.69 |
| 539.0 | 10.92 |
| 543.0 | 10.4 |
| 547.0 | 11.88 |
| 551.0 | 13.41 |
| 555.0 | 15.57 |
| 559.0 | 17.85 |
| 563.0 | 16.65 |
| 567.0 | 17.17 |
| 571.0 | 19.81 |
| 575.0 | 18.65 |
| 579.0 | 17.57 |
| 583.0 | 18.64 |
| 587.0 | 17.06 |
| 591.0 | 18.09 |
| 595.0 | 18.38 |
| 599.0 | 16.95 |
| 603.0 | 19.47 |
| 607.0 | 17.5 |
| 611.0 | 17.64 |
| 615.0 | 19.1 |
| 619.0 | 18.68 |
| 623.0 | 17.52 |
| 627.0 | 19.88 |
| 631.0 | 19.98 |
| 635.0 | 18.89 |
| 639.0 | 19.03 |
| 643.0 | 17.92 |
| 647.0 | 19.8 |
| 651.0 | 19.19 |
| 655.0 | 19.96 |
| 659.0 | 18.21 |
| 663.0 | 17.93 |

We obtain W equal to 0.18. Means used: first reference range 15.1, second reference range 18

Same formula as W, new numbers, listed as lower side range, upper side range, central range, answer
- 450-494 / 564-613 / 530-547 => 0.41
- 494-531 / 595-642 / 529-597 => 0.20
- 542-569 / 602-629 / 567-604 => -0.10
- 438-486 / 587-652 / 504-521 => -0.24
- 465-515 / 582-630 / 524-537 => 0.23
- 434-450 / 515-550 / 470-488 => 0.15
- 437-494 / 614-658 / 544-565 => 0.16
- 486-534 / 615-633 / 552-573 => 0.08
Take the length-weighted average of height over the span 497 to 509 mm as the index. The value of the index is 20.9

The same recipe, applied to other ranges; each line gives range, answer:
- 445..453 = 10.2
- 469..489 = 13.6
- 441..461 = 14.1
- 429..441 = 19.7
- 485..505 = 17.3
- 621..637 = 19.1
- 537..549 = 11.1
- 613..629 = 18.8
